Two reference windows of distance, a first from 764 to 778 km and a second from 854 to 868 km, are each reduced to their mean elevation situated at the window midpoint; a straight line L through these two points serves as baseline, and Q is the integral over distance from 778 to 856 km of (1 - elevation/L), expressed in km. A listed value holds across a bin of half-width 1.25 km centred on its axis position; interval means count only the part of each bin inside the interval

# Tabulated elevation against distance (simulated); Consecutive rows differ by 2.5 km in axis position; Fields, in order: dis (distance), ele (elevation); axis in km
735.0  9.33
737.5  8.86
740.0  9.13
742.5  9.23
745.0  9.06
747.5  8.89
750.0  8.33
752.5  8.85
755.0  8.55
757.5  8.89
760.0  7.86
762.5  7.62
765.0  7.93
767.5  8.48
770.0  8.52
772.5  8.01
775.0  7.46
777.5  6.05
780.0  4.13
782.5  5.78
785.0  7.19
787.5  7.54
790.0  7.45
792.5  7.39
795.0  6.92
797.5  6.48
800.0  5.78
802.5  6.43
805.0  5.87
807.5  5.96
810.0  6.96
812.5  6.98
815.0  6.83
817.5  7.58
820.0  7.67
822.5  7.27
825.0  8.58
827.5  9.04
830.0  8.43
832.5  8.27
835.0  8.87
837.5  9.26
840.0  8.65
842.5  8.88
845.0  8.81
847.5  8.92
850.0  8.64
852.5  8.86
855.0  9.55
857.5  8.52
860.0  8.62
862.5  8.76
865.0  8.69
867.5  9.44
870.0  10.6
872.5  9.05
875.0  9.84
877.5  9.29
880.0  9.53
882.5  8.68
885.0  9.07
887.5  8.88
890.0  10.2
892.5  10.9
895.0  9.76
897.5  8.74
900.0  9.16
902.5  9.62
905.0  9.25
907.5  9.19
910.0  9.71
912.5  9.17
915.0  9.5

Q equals 7.82 km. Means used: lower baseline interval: 7.83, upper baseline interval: 8.89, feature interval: 7.56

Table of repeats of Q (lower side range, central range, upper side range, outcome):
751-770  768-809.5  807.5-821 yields 5.2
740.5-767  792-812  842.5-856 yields 5.2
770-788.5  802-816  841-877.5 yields 2.0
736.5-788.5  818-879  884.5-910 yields 0.6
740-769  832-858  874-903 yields 0.9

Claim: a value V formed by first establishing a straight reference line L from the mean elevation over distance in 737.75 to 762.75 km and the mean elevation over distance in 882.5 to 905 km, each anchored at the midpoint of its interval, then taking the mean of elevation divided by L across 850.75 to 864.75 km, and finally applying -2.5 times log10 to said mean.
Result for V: 0.052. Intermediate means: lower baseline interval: 8.69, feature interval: 8.84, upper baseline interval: 9.48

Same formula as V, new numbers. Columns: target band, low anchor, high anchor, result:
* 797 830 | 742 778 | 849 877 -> 0.23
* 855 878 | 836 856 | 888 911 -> 0.00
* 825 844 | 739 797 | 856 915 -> -0.01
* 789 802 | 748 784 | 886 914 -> 0.19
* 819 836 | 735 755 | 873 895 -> 0.12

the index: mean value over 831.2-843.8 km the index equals 8.78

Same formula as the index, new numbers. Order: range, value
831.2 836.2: 8.57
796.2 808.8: 6.11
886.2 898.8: 9.69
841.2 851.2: 8.81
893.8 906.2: 9.3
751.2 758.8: 8.75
